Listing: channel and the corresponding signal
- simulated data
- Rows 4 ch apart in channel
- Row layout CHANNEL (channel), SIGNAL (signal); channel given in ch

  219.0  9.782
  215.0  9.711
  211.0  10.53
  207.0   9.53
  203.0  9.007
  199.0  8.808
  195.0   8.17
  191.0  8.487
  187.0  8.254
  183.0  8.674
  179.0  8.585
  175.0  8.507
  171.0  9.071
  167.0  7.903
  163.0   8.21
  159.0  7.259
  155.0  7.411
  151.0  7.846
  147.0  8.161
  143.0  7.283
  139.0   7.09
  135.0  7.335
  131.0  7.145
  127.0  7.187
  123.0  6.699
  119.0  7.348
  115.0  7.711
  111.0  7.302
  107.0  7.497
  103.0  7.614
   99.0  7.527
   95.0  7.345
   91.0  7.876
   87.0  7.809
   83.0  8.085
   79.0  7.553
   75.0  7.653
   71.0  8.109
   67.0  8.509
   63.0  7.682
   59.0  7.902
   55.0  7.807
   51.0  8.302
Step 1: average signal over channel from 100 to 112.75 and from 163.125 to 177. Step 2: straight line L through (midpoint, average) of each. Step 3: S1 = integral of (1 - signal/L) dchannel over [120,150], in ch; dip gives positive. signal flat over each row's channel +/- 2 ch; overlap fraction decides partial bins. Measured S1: 2.4 ch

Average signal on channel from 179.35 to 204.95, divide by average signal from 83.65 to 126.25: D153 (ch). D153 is 1.1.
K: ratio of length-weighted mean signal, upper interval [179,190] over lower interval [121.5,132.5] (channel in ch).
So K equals 1.21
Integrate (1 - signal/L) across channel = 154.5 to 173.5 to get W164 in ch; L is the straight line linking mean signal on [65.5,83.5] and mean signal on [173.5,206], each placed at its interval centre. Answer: 1.0 ch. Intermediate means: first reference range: 7.96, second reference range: 8.59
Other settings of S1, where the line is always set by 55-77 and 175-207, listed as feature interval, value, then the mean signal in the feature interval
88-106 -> 1.2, 7.6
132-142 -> 1.3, 7.21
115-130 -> 2.0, 7.17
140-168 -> 2.4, 7.7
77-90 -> 0.4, 7.82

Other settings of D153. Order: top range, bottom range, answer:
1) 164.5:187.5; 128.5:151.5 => 1.14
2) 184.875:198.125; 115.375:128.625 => 1.17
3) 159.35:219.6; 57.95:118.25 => 1.14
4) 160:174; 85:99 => 1.09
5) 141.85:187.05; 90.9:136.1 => 1.10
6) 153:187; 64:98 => 1.05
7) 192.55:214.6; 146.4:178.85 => 1.14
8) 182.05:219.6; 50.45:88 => 1.15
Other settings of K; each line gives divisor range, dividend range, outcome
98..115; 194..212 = 1.22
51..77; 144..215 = 1.07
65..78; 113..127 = 0.90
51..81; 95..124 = 0.94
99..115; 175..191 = 1.13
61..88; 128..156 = 0.94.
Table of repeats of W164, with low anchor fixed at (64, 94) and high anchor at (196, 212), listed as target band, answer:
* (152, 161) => 1.43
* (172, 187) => 0.78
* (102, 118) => 1.45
